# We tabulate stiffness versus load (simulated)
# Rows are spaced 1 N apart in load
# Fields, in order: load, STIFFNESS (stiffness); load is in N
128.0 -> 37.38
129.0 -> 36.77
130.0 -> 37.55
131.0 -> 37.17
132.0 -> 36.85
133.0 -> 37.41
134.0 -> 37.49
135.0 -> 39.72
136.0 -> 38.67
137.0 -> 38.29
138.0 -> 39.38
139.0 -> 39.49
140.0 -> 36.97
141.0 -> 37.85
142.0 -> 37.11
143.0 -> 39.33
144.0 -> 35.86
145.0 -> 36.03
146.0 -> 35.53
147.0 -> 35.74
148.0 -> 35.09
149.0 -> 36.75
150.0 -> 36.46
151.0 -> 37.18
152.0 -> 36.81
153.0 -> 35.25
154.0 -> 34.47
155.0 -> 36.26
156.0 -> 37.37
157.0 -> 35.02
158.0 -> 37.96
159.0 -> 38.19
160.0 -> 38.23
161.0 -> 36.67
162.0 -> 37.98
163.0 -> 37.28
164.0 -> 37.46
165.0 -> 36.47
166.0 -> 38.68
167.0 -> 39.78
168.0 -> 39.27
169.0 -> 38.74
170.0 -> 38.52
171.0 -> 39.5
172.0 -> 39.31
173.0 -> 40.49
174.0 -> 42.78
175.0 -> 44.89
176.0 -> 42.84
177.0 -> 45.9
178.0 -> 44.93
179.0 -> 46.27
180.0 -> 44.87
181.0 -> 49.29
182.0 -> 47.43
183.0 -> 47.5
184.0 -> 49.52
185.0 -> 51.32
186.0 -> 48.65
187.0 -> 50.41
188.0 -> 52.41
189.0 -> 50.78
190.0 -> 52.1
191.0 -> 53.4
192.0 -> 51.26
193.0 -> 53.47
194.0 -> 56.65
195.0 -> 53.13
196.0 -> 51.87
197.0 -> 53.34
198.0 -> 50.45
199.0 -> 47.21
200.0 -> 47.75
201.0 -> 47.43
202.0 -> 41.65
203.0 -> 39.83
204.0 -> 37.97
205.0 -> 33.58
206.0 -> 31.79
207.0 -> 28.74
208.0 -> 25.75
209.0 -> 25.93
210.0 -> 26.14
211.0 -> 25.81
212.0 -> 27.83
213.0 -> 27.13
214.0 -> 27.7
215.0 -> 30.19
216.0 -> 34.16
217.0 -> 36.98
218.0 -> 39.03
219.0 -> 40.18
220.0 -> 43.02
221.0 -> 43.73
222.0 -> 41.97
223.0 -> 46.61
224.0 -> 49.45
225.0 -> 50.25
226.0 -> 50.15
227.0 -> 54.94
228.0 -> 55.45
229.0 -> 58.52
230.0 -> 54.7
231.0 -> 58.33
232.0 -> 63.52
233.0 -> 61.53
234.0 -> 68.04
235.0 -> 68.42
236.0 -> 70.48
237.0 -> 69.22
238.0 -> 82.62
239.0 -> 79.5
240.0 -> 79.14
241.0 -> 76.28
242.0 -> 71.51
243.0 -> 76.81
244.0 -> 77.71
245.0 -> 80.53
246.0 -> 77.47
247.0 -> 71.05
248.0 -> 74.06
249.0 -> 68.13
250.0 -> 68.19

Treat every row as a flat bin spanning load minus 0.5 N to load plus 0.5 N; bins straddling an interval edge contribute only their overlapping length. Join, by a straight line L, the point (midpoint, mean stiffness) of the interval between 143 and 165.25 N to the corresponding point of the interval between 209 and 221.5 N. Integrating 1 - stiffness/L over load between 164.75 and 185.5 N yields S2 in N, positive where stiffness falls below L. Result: -4.6 N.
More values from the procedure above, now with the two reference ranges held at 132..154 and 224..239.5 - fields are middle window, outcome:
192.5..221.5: 8.49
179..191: -0.07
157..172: 1.80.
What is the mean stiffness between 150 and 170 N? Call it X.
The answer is 37.3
